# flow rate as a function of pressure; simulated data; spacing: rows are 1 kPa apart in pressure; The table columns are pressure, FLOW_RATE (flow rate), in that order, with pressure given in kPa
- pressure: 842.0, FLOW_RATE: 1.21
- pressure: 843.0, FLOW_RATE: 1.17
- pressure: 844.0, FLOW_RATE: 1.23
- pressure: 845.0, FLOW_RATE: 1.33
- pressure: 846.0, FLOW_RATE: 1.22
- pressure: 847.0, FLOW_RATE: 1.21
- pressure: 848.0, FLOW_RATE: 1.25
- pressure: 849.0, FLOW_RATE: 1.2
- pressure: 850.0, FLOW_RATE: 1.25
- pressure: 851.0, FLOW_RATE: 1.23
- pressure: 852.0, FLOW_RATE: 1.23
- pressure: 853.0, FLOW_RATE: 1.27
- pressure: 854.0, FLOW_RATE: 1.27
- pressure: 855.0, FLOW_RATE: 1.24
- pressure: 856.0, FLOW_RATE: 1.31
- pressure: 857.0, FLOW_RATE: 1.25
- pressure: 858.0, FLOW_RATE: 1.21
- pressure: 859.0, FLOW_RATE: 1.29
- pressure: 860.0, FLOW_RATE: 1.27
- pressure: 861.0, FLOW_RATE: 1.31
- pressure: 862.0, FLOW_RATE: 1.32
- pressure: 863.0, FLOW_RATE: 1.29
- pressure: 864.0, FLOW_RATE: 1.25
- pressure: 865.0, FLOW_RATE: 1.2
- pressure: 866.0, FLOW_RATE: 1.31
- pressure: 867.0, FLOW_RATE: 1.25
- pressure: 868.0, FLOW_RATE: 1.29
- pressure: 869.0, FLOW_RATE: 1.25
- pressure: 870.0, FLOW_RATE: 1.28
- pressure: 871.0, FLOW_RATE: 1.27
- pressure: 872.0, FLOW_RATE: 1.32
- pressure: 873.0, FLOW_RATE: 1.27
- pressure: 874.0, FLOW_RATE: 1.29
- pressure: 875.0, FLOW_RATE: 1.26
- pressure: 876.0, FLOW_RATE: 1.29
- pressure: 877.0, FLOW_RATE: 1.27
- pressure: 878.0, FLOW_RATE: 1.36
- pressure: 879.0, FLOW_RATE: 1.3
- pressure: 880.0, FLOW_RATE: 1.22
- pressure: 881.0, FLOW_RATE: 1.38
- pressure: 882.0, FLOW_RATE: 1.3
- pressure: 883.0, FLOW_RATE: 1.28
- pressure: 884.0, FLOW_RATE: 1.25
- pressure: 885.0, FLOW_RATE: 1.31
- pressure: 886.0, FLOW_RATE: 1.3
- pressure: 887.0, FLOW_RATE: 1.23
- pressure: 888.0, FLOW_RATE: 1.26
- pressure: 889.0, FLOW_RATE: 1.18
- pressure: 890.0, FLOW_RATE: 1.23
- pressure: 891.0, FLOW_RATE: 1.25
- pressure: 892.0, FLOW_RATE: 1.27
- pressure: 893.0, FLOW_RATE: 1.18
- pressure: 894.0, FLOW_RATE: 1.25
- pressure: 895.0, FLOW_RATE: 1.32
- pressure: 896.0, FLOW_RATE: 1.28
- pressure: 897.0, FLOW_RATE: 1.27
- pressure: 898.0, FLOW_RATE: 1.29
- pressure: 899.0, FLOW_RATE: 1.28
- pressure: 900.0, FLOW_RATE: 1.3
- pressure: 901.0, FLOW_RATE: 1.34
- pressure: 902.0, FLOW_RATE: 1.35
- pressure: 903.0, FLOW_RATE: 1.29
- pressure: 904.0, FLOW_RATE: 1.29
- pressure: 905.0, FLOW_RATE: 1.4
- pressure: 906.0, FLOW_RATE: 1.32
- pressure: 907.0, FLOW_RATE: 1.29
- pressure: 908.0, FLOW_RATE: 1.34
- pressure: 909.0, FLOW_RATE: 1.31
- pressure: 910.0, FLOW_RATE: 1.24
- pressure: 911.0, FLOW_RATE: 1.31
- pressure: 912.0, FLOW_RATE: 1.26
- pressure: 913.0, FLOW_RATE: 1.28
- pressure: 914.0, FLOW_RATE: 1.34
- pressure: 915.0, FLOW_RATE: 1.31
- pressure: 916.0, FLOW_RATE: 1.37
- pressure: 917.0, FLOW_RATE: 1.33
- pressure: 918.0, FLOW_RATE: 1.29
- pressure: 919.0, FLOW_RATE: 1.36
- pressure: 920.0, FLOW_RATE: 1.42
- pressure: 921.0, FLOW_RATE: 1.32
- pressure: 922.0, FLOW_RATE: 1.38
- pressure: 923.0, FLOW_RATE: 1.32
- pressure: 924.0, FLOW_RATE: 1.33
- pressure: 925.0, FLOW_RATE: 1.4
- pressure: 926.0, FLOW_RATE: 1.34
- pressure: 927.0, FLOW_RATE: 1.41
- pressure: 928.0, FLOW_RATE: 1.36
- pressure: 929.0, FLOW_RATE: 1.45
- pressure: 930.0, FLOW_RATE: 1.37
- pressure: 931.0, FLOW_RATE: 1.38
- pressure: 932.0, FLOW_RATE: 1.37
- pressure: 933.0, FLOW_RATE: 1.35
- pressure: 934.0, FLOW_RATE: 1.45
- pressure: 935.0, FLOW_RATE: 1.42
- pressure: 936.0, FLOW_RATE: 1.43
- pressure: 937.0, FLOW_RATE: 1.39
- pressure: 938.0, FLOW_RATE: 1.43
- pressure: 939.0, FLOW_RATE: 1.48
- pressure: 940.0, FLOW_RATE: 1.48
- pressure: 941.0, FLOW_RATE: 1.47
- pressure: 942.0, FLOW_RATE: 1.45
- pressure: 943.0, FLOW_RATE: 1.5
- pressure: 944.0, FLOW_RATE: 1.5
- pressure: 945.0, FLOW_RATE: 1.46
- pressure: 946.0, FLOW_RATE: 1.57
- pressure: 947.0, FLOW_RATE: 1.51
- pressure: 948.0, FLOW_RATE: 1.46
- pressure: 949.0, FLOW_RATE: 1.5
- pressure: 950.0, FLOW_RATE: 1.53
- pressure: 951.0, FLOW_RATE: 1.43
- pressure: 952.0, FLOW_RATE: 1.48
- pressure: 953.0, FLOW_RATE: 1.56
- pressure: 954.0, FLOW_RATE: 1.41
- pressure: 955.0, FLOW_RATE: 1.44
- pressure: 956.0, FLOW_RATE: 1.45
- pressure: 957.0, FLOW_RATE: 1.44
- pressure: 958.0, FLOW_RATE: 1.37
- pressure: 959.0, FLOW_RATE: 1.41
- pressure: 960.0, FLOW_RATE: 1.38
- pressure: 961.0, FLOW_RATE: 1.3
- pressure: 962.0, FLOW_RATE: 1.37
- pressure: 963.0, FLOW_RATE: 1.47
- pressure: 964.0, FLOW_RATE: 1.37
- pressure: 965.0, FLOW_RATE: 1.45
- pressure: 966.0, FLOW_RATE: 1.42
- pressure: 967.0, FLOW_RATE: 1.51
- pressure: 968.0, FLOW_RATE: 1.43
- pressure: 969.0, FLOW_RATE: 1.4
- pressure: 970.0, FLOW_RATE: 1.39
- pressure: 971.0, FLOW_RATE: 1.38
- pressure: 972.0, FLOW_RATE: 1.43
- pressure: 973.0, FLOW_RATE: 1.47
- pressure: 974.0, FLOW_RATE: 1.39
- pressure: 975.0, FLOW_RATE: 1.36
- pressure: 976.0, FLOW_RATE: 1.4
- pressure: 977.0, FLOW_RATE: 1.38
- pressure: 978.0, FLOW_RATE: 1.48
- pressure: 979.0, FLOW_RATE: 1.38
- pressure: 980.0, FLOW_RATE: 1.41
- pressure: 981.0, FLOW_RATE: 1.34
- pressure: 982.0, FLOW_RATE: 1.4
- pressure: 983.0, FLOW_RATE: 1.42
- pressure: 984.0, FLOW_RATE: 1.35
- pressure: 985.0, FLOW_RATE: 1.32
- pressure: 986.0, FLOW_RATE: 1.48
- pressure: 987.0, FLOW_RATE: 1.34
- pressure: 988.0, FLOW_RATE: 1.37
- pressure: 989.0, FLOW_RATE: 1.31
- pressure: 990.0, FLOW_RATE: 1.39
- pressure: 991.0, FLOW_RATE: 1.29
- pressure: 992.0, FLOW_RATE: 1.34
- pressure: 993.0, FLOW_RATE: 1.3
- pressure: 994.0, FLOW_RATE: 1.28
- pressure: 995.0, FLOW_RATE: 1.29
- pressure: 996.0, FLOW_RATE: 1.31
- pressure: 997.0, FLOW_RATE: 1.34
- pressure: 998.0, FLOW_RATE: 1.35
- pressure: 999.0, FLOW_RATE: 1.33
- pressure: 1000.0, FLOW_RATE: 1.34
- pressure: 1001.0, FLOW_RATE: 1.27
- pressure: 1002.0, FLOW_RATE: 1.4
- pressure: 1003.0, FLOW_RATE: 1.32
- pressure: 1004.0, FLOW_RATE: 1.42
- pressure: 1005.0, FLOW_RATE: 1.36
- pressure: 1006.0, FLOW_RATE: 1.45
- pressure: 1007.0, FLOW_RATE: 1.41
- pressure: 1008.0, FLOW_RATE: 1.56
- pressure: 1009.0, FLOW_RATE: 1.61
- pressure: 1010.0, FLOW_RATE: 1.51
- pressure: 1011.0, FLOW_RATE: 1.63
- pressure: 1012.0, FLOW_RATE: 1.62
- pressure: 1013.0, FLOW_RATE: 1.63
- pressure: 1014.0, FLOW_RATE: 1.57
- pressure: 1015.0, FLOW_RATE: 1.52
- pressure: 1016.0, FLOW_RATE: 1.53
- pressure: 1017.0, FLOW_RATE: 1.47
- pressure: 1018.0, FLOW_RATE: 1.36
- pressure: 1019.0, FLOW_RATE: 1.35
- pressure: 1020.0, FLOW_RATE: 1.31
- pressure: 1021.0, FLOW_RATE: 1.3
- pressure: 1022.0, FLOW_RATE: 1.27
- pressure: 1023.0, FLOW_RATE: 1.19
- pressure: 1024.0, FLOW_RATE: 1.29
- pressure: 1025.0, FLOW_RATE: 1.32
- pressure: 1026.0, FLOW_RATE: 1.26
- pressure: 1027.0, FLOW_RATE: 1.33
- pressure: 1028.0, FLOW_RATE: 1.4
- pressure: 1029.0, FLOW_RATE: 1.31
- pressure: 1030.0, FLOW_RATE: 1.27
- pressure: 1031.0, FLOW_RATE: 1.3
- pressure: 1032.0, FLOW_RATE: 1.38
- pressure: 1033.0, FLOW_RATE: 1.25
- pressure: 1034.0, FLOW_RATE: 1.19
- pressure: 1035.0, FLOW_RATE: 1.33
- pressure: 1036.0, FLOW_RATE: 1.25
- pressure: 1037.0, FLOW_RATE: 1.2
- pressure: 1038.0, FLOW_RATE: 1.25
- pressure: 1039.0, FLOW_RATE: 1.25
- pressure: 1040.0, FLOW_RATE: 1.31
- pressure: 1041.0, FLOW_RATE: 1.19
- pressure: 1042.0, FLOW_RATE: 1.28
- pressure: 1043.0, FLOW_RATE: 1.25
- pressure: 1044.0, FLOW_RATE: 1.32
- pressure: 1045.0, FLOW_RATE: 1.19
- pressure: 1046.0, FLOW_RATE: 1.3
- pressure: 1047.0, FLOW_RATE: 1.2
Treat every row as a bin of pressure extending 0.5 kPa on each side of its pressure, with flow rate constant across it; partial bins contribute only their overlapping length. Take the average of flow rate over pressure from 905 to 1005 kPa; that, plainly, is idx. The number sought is 1.39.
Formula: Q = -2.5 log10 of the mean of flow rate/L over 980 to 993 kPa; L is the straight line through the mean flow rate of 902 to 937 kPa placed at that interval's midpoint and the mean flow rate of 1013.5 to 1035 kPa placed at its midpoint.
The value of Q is -0.01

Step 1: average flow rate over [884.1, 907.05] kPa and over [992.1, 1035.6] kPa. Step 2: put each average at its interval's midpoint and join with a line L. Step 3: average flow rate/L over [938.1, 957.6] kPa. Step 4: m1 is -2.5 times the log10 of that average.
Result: -0.12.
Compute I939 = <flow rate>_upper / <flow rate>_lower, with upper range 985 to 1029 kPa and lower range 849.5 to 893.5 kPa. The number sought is 1.09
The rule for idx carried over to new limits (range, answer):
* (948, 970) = 1.43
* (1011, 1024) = 1.43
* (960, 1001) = 1.38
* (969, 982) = 1.4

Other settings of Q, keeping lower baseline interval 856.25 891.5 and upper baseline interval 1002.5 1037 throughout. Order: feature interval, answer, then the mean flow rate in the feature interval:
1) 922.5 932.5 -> -0.05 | 1.37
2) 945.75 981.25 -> -0.07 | 1.43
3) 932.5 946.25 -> -0.10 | 1.45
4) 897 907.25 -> -0.01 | 1.31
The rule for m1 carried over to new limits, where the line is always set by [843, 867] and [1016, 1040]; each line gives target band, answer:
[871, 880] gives -0.02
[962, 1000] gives -0.07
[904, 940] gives -0.07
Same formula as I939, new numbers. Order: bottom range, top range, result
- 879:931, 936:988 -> 1.09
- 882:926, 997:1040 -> 1.05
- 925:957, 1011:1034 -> 0.95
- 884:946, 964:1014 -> 1.05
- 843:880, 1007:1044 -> 1.08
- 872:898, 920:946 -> 1.11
